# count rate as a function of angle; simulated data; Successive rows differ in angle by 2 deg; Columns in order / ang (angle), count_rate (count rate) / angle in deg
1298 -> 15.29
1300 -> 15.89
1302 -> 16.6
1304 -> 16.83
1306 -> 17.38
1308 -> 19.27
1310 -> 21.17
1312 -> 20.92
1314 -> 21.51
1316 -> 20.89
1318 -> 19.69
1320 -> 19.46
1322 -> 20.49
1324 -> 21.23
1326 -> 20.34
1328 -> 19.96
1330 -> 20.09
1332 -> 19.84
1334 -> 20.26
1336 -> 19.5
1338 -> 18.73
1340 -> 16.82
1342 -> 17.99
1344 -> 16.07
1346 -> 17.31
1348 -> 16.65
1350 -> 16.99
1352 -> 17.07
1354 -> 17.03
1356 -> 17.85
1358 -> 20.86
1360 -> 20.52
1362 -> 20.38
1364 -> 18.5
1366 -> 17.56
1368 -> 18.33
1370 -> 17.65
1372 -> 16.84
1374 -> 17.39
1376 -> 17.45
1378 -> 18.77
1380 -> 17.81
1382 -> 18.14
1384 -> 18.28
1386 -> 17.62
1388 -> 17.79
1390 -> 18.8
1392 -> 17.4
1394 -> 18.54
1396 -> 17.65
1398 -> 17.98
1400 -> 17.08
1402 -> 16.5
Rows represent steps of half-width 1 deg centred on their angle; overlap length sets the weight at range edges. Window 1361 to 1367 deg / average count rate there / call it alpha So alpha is 18.8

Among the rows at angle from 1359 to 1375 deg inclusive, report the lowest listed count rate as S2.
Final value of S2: 16.84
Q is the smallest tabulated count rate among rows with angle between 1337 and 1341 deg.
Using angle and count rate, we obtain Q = 16.82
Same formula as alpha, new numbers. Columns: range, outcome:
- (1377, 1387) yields 18.1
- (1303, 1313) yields 19.1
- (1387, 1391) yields 18.3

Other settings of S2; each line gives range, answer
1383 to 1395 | 17.4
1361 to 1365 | 18.5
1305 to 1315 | 17.38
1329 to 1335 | 19.84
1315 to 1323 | 19.46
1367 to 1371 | 17.65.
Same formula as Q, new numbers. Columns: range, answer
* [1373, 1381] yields 17.39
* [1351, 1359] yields 17.03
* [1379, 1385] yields 17.81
